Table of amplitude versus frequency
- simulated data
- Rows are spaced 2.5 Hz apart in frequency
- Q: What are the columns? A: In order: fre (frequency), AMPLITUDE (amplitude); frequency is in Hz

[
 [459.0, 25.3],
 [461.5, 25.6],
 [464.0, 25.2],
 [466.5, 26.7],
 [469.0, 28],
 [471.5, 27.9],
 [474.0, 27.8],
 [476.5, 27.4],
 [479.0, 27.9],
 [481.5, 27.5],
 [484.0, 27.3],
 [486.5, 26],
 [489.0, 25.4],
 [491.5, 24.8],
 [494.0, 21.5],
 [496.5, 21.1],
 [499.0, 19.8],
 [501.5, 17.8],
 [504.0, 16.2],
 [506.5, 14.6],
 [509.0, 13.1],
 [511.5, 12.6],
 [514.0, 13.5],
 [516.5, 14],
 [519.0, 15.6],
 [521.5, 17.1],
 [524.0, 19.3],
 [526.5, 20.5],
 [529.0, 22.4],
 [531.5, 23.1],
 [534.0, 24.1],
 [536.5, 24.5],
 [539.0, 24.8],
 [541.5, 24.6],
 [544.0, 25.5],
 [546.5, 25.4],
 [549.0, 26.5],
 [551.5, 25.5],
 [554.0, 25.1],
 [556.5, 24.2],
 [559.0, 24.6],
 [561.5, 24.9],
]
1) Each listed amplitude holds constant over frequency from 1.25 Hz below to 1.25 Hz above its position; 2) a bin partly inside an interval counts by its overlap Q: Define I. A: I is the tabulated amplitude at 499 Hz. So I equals 19.8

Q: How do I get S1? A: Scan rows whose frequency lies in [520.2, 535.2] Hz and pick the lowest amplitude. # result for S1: 17.1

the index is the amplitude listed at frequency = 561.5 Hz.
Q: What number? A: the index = 24.9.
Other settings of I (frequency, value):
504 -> 16.2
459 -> 25.3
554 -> 25.1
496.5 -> 21.1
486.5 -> 26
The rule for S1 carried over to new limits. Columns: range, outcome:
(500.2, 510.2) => 13.1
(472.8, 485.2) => 27.3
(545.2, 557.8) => 24.2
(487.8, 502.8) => 17.8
